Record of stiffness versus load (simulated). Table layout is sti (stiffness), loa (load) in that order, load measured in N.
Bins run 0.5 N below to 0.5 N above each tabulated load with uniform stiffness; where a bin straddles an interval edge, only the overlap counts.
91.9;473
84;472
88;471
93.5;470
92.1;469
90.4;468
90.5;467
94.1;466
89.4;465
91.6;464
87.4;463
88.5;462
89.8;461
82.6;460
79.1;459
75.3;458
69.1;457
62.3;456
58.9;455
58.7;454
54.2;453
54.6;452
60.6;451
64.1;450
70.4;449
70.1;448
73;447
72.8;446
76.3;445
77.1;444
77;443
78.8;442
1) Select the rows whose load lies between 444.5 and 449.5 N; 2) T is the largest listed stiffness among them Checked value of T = 76.3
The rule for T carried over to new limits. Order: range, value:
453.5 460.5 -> 82.6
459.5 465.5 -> 91.6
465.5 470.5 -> 94.1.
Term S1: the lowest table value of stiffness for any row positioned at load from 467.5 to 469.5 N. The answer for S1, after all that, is 90.4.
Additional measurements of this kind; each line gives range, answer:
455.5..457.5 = 62.3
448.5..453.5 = 54.2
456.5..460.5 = 69.1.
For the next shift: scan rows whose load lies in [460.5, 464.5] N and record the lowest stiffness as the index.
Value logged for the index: 87.4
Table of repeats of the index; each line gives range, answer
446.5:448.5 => 70.1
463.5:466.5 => 89.4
